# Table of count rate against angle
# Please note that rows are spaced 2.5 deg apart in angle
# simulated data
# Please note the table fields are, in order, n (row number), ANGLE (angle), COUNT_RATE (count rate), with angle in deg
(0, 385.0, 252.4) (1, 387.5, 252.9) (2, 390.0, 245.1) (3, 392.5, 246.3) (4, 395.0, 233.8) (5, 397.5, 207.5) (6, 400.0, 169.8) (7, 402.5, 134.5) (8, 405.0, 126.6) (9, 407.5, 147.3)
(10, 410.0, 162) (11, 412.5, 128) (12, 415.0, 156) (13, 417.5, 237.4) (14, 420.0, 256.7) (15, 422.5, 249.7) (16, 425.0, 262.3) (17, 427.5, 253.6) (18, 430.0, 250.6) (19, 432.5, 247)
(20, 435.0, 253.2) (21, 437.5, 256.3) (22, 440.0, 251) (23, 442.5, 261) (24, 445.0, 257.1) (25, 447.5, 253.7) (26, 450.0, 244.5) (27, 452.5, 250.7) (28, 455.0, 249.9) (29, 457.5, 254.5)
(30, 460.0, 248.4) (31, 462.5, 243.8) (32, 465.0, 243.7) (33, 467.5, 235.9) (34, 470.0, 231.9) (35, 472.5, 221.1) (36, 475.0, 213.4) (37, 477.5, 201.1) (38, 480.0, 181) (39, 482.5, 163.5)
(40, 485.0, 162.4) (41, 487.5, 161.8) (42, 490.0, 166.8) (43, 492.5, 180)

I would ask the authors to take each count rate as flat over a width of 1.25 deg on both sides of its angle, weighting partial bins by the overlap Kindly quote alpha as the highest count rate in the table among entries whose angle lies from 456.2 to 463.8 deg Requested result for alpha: 254.5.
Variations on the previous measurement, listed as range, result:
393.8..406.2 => 233.8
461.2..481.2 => 243.8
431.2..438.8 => 256.3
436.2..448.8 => 261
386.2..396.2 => 252.9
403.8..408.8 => 147.3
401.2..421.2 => 256.7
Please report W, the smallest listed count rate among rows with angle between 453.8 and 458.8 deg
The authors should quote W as 249.9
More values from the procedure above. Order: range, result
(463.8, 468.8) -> 235.9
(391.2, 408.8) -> 126.6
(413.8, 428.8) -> 156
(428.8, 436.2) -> 247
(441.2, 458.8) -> 244.5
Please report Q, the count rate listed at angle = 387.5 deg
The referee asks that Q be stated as 252.9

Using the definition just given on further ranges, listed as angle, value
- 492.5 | 180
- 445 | 257.1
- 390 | 245.1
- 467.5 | 235.9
